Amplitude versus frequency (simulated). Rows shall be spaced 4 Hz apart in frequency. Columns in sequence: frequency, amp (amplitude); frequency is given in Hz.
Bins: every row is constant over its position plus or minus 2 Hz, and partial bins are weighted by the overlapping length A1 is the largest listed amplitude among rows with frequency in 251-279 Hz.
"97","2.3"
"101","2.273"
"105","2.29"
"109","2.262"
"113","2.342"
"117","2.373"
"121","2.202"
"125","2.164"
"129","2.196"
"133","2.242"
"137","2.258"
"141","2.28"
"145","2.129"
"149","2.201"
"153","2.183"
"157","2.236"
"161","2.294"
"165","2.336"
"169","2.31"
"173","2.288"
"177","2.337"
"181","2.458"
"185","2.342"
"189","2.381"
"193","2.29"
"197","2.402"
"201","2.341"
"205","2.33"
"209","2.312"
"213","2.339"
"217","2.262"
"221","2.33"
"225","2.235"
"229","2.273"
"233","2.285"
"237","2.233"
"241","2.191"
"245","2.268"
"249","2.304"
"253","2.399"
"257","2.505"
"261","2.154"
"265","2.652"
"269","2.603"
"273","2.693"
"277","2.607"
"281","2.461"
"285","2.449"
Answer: 2.693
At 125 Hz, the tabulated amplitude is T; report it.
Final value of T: 2.164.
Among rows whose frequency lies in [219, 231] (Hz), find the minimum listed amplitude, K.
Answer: 2.235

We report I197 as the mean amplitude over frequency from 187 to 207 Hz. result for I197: 2.35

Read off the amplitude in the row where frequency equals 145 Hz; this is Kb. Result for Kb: 2.129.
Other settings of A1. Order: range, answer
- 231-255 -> 2.399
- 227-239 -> 2.285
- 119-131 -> 2.202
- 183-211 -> 2.402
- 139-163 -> 2.294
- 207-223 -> 2.339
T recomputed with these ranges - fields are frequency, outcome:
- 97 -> 2.3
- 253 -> 2.399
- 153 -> 2.183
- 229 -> 2.273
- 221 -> 2.33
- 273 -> 2.693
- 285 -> 2.449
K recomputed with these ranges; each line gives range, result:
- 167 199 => 2.288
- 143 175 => 2.129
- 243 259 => 2.268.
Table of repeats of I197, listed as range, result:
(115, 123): 2.29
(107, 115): 2.3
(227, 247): 2.25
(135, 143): 2.27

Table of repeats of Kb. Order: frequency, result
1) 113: 2.342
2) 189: 2.381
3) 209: 2.312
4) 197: 2.402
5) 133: 2.242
